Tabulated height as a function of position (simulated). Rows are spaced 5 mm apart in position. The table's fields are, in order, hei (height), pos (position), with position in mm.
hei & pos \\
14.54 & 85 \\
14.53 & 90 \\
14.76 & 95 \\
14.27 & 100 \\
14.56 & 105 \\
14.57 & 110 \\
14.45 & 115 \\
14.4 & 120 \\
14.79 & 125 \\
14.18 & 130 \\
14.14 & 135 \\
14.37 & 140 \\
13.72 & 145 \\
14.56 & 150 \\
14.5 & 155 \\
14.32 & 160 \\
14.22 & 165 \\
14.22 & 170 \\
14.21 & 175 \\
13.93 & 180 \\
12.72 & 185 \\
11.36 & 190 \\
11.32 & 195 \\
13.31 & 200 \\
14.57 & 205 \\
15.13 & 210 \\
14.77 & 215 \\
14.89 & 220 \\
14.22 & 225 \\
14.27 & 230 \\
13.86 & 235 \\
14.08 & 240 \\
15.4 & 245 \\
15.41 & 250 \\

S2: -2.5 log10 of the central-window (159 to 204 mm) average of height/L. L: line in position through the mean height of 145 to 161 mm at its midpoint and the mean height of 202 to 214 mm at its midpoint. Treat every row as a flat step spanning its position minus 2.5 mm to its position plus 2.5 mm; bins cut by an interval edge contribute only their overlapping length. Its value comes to 0.10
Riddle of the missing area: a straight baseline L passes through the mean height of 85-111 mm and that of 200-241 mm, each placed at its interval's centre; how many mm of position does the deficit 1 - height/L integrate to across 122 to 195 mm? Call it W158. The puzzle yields 3.1 mm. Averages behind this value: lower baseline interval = 14.5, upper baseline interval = 14.4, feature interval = 13.9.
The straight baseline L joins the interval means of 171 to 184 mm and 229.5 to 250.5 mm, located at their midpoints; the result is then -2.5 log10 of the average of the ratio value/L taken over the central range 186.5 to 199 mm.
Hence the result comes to 0.20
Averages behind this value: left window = 13.9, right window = 14.6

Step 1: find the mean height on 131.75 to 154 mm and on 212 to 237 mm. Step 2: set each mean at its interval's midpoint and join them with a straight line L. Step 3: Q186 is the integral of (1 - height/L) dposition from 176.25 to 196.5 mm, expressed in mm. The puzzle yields 2.59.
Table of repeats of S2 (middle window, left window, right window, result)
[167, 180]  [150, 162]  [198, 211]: 0.017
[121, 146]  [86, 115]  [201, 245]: 0.018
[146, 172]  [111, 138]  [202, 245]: 0.008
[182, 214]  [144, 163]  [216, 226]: 0.108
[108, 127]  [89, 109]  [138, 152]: -0.011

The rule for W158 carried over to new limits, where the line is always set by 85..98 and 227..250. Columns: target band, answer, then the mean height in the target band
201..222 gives -0.3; 14.7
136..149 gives 0.4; 14.1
